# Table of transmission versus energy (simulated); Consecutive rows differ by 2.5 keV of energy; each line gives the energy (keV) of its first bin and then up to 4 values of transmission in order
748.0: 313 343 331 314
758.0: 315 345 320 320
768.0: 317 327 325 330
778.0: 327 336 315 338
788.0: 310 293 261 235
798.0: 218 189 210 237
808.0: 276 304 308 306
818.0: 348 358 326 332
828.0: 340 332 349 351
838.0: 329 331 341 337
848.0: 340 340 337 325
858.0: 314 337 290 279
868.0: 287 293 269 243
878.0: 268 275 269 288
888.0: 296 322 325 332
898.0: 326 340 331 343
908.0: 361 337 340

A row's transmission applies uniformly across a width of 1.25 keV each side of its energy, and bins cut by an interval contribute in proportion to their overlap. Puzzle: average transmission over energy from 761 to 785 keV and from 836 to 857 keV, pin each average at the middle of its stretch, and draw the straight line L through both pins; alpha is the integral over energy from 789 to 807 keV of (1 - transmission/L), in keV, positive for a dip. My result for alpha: 5.1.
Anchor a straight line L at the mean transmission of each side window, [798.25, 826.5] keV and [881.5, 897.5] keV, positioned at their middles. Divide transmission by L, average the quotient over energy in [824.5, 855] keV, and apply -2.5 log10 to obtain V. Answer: -0.15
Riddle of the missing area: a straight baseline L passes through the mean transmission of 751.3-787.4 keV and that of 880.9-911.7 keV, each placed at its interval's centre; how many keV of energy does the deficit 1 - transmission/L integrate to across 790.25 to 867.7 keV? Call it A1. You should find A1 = 4.3 keV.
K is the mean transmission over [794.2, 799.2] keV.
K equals 227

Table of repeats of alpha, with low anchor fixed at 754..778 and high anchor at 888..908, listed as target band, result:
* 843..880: 2.7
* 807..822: 0.4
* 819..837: -0.8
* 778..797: 1.5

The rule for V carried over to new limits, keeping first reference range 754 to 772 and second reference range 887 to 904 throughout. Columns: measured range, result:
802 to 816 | 0.18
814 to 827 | -0.03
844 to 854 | -0.05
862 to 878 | 0.18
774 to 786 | -0.02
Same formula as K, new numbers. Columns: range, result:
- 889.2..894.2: 323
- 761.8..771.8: 321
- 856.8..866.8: 305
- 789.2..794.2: 277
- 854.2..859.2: 320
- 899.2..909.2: 344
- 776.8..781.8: 331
